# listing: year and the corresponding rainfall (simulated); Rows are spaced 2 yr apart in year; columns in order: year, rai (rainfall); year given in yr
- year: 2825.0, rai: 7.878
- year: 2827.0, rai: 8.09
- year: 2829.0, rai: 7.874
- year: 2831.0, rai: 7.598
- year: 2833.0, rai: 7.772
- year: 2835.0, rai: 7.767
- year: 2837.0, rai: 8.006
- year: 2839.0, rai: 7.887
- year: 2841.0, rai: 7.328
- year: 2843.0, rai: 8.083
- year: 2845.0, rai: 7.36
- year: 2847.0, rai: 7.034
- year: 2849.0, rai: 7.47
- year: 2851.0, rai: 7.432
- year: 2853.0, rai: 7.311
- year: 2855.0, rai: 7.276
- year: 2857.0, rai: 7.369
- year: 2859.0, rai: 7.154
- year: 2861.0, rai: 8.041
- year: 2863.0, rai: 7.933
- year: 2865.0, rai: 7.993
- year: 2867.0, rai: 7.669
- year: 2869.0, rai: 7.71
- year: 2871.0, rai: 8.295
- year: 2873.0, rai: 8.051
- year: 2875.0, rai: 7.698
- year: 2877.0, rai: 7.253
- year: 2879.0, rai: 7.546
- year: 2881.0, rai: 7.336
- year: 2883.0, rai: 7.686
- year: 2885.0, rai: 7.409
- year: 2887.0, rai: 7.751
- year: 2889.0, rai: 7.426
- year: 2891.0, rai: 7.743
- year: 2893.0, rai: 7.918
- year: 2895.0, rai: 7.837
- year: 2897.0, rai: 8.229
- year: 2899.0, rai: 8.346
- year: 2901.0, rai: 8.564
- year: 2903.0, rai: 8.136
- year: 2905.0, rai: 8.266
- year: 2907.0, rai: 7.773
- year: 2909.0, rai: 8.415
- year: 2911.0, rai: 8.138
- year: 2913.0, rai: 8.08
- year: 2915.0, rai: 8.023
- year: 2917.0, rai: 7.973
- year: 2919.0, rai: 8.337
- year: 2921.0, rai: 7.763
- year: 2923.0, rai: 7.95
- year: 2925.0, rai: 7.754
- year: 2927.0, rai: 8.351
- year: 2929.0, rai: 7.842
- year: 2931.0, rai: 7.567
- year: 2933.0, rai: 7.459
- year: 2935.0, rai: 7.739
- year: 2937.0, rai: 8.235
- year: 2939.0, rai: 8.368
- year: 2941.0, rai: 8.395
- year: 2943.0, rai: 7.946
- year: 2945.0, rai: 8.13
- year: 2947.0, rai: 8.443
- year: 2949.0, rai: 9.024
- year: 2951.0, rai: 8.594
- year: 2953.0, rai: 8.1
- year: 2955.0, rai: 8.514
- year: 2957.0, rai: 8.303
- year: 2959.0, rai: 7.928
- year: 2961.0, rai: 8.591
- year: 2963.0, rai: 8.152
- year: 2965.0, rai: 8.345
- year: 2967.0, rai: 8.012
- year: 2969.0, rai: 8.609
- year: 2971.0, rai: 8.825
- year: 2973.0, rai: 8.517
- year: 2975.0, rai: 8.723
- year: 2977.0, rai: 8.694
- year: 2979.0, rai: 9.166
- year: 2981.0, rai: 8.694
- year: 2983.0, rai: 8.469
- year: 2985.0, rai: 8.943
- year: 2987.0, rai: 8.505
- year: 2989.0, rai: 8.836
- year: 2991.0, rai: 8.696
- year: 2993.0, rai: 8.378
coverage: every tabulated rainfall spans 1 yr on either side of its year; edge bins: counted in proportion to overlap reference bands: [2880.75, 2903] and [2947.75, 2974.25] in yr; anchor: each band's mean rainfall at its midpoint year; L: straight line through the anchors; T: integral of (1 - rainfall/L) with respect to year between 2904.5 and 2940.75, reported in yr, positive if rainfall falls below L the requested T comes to 0.5 yr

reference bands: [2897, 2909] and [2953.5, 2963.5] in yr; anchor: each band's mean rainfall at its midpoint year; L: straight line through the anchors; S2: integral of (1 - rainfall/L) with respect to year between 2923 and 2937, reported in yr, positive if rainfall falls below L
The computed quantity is 0.74 yr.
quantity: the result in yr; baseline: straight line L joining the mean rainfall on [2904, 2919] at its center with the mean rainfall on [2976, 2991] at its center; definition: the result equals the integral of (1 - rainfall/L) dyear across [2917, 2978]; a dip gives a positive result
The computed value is 1.4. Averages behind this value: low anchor 8.11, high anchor 8.75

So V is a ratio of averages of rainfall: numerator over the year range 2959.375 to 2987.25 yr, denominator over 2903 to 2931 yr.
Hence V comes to 1.1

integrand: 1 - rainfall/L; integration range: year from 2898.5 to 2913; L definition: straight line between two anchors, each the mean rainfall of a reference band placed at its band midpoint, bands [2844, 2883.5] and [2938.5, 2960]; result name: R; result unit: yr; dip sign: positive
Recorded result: -0.5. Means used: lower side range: 7.58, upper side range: 8.34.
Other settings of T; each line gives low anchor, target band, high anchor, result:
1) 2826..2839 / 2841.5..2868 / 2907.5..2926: 1.21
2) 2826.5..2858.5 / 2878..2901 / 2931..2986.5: 0.38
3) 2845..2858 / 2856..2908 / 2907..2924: -0.94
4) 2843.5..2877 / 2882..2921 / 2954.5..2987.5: -0.22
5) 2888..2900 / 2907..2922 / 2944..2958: 0.04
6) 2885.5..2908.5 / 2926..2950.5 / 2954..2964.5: 0.19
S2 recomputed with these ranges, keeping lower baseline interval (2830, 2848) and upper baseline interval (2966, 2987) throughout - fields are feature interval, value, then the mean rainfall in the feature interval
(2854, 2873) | 0.23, 7.73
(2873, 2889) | 0.81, 7.55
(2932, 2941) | 0.39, 8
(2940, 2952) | 0.02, 8.42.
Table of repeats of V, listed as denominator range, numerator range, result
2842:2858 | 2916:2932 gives 1.07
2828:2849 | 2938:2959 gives 1.09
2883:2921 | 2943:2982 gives 1.06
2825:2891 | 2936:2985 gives 1.11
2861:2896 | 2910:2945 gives 1.03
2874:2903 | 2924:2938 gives 1.01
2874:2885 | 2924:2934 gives 1.04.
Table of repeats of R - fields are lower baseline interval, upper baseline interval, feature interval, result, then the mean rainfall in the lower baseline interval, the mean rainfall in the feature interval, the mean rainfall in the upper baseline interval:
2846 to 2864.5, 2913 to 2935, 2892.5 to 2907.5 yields -0.8 yr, 7.46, 8.15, 7.9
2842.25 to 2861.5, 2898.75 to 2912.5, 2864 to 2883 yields 0.1 yr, 7.43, 7.73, 8.22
